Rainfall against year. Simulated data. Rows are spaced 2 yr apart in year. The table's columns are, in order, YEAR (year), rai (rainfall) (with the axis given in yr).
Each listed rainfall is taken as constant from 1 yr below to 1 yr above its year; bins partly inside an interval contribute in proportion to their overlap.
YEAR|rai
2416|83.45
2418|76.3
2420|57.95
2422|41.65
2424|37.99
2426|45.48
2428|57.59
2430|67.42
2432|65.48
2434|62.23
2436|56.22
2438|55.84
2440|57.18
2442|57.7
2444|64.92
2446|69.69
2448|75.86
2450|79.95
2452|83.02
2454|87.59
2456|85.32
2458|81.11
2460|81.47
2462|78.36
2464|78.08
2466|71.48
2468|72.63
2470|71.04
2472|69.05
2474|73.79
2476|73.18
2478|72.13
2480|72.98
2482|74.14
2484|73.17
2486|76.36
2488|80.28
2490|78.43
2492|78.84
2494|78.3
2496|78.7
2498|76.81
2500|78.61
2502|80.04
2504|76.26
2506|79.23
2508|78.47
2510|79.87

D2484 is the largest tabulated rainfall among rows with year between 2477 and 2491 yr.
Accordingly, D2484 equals 80.28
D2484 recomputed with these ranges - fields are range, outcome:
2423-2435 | 67.42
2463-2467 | 78.08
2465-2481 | 73.79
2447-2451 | 79.95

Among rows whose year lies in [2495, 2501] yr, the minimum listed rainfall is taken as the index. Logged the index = 76.81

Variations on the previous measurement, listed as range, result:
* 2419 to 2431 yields 37.99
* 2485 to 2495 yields 76.36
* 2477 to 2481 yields 72.13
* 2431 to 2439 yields 55.84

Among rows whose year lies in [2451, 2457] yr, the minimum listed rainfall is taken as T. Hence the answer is 83.02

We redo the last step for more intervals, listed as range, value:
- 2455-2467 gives 71.48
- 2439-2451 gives 57.18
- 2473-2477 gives 73.18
